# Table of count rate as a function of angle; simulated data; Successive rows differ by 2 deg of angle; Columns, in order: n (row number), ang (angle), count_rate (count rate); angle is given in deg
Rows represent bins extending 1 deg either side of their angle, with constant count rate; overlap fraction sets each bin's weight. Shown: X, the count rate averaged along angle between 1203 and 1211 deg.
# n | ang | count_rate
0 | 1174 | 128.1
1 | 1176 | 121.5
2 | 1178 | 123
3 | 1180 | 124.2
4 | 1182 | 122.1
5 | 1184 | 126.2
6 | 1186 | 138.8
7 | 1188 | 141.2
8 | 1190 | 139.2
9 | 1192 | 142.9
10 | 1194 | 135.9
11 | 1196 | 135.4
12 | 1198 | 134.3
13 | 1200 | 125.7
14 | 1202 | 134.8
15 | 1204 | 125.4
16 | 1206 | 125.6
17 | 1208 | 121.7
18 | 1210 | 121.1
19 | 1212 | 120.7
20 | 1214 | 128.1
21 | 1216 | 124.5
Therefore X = 123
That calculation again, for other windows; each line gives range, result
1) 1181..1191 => 134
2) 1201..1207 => 129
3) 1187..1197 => 139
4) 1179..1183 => 123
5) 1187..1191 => 140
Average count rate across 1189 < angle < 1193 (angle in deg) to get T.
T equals 141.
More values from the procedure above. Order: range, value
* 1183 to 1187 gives 132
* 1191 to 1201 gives 135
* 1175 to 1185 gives 123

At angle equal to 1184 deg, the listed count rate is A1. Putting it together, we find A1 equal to 126.2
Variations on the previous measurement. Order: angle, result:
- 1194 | 135.9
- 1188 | 141.2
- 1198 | 134.3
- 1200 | 125.7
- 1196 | 135.4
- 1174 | 128.1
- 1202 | 134.8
